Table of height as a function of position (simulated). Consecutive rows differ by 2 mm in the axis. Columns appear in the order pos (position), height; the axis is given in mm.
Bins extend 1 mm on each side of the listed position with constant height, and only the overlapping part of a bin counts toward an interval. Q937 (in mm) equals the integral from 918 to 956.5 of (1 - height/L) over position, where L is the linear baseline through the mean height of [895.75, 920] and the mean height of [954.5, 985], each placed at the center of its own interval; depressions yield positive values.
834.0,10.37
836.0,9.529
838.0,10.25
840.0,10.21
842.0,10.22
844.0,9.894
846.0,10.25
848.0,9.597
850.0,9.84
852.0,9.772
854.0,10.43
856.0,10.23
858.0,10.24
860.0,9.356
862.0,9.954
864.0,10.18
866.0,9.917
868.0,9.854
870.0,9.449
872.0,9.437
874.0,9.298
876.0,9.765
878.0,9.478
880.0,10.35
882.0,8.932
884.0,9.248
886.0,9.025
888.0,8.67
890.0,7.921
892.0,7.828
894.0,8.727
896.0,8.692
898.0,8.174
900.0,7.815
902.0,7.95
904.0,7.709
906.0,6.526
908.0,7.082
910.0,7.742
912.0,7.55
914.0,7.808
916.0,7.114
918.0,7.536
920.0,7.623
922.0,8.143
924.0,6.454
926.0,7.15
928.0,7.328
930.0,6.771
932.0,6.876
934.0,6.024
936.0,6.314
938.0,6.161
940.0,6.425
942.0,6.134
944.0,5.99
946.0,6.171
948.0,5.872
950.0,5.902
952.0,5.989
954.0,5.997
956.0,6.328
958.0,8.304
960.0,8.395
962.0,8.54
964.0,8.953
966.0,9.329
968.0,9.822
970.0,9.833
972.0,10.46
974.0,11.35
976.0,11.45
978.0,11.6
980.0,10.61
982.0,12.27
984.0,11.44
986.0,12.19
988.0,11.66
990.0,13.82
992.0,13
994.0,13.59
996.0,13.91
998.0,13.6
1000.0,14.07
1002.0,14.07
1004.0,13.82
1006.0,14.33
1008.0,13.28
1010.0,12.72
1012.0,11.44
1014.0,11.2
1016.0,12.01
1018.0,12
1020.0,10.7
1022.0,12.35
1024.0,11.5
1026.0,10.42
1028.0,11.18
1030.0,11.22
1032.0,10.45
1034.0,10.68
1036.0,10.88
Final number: 9.30 mm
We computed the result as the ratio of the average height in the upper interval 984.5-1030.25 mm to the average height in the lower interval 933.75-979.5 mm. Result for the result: 1.58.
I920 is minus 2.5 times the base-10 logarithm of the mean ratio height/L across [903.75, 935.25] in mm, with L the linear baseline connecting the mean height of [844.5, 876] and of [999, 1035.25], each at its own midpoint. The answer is 0.43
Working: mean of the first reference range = 9.85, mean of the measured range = 7.2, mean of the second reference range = 12.1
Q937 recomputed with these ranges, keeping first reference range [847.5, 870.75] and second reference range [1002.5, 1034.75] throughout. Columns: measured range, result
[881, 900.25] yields 3.3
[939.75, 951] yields 5.0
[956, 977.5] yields 3.3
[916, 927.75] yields 3.7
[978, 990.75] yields -0.5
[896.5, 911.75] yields 4.2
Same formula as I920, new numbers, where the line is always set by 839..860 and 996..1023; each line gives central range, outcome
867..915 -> 0.25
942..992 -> 0.29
